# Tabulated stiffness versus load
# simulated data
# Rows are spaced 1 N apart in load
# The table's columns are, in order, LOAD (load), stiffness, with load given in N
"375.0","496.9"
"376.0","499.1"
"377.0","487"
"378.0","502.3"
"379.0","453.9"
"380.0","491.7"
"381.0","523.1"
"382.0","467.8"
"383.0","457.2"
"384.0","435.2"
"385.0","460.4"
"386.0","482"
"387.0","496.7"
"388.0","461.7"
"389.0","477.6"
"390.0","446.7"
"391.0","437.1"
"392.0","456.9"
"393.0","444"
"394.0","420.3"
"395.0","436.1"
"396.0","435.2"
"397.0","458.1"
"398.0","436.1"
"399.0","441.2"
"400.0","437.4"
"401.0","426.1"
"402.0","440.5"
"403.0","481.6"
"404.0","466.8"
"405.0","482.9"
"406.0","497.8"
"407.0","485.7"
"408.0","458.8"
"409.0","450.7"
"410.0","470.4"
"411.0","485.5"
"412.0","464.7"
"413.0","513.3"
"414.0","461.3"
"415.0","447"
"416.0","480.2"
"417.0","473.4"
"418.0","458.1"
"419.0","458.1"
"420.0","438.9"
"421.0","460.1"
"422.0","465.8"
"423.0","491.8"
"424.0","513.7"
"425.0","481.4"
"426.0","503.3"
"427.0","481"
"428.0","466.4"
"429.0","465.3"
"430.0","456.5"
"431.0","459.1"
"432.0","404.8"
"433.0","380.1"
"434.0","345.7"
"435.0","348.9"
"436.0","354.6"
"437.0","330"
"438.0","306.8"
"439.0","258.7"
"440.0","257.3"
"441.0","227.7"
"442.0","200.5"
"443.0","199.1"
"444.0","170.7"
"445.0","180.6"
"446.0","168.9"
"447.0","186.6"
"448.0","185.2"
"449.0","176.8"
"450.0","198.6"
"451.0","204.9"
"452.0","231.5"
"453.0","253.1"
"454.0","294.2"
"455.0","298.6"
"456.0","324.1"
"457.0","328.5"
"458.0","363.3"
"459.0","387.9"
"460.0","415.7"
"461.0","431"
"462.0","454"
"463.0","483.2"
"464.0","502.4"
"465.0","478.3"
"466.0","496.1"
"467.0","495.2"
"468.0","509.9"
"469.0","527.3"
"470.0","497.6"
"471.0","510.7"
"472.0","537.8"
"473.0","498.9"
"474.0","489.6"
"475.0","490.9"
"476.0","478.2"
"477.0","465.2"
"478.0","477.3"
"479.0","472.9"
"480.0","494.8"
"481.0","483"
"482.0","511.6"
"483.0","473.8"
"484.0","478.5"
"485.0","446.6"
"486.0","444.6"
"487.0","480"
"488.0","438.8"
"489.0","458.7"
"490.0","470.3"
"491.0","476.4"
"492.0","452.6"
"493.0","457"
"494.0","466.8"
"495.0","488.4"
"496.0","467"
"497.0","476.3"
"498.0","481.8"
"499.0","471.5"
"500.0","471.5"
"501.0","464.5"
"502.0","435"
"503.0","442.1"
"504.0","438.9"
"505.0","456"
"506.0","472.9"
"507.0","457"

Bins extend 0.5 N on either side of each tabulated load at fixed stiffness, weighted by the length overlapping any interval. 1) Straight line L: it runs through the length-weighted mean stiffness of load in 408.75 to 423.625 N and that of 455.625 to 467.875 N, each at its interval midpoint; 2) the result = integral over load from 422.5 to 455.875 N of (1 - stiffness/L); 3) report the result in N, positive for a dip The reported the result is 10.0 N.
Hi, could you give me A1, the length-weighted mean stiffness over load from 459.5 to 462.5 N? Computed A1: 434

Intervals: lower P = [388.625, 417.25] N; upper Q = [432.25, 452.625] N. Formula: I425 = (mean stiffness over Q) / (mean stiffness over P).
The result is 0.5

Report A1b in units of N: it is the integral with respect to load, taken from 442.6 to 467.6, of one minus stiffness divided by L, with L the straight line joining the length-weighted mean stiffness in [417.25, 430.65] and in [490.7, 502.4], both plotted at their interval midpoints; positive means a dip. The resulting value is 8.11 N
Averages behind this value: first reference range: 472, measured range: 318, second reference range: 468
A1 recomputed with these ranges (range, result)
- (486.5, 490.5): 462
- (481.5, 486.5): 471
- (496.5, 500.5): 475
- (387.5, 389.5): 470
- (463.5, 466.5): 492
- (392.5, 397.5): 439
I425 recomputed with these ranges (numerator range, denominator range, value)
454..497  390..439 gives 1.03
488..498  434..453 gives 1.98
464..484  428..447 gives 1.61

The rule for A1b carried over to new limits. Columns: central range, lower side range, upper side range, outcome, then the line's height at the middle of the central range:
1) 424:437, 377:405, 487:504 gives 0.91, 461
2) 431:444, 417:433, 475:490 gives 4.57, 466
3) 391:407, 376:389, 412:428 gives 0.83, 476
